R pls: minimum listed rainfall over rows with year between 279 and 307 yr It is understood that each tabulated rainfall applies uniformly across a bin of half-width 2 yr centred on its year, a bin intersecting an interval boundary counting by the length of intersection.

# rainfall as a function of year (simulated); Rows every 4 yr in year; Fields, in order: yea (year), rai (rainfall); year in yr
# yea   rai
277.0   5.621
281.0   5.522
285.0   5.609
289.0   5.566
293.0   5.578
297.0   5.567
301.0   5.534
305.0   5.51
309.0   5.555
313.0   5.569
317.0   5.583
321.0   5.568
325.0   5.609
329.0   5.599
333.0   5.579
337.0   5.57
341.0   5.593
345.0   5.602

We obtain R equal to 5.51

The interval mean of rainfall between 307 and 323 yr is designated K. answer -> 5.57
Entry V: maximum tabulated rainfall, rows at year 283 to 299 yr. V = 5.609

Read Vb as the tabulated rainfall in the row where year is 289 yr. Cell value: 5.566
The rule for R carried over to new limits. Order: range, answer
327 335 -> 5.579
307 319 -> 5.555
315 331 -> 5.568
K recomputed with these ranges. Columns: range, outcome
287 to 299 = 5.57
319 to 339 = 5.58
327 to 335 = 5.59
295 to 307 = 5.54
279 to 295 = 5.57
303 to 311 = 5.53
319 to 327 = 5.59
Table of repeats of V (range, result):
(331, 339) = 5.579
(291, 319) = 5.583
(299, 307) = 5.534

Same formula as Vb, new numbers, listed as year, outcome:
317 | 5.583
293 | 5.578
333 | 5.579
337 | 5.57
